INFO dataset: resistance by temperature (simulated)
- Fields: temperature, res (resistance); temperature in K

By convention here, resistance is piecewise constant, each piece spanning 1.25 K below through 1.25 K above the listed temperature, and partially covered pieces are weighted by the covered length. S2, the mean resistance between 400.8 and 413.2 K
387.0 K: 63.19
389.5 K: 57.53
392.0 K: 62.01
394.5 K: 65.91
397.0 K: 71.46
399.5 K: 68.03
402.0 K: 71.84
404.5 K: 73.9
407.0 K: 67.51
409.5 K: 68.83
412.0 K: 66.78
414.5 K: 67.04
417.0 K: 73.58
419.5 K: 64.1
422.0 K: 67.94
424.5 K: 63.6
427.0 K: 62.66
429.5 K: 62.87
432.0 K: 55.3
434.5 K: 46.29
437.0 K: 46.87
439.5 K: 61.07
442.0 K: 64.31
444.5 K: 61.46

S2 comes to 69.8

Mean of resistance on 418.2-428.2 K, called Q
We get 64.6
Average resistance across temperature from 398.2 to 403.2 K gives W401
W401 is 69.9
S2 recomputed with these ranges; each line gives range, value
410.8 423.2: 67.9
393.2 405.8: 70.2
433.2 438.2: 46.7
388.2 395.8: 61.9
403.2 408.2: 70.7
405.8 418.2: 68.7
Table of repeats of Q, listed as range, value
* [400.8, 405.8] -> 72.8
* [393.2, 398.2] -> 68.6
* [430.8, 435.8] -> 50.7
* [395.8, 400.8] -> 69.7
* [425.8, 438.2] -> 54.8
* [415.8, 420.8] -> 68.8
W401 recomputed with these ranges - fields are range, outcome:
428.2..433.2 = 59.2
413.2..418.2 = 70.2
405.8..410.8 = 68.2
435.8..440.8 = 54.1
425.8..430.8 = 62.7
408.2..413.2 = 67.8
